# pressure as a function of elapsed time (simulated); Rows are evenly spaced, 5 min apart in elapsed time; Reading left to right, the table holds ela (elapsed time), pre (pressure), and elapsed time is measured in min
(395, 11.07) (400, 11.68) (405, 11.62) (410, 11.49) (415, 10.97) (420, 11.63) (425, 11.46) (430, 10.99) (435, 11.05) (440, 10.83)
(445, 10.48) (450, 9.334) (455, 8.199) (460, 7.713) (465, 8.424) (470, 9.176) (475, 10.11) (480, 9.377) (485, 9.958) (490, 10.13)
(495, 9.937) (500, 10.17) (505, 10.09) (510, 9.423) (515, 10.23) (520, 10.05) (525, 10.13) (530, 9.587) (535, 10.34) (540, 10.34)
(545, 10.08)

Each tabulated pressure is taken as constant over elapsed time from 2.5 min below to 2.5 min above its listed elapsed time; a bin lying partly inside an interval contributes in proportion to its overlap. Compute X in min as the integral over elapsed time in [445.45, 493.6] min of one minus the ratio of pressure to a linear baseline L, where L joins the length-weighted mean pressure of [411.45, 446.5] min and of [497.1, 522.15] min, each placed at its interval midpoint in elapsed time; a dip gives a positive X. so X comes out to 5.91 min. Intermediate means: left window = 11.1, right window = 9.99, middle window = 9.23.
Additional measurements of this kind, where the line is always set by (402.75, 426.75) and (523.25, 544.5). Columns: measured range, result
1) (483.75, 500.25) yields 0.82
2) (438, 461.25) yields 3.54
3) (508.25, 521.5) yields 0.50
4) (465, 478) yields 1.68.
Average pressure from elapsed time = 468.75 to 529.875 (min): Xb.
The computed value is 9.9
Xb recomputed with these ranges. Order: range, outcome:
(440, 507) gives 9.52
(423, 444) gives 11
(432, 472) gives 9.42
